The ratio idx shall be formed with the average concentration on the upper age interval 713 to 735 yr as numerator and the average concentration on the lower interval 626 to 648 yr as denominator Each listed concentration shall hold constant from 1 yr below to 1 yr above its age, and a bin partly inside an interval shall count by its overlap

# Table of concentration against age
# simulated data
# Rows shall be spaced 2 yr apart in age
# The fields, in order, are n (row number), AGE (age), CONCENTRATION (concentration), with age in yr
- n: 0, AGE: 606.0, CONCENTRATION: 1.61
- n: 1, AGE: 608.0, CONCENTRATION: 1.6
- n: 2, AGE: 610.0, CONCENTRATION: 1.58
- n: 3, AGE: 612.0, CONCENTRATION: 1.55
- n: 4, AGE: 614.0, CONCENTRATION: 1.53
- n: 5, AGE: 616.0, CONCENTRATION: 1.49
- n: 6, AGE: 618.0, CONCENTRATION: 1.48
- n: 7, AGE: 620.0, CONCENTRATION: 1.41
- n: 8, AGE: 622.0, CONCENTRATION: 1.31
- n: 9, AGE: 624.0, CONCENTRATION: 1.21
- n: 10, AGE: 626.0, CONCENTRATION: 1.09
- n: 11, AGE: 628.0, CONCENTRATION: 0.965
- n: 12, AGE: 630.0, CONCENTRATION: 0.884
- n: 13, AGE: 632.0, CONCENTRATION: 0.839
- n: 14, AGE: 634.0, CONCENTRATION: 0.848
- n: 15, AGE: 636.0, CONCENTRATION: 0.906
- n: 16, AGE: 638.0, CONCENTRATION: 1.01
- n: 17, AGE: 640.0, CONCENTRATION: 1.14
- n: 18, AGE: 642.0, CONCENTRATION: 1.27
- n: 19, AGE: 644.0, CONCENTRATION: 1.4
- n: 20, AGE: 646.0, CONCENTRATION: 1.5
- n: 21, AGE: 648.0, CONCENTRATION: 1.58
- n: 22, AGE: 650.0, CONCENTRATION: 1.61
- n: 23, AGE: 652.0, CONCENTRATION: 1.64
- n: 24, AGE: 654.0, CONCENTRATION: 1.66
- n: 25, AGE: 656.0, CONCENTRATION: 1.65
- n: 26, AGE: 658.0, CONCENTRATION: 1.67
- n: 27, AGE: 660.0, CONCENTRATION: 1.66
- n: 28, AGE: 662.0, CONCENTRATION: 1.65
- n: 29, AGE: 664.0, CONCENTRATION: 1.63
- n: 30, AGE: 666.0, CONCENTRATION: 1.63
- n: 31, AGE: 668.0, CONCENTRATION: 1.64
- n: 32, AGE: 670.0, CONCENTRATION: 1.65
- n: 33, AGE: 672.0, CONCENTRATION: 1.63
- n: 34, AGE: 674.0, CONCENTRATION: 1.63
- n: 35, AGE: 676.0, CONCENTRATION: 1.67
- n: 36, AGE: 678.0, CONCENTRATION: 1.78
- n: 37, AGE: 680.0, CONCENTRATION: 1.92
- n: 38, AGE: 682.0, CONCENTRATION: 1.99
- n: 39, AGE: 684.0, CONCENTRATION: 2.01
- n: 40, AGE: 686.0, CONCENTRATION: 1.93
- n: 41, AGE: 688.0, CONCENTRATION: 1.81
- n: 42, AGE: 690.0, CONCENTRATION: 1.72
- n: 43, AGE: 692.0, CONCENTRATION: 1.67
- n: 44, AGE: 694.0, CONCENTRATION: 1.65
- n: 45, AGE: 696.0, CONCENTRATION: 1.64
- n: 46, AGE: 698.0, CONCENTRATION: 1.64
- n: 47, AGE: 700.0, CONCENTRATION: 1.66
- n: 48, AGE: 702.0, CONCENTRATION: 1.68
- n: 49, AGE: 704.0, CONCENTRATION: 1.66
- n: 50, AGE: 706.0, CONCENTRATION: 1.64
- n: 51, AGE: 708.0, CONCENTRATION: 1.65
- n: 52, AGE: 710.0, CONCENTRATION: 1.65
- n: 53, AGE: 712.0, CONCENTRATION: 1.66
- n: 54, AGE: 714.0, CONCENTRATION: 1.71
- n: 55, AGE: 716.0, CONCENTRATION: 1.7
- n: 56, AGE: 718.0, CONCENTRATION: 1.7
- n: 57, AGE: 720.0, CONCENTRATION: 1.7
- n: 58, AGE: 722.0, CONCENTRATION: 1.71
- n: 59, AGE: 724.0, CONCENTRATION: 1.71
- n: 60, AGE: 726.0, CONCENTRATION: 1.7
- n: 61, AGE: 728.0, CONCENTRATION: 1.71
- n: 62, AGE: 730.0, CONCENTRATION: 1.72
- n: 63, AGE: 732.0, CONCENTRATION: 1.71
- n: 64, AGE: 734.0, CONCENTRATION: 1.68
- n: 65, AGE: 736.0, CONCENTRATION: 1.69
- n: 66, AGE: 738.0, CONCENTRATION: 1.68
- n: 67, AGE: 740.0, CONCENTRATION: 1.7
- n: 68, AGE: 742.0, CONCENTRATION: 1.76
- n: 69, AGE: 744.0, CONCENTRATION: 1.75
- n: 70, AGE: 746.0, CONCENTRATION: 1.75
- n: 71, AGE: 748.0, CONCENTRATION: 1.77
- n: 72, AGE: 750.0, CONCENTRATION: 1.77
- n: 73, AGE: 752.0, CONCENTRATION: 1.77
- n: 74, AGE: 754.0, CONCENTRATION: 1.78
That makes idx 1.55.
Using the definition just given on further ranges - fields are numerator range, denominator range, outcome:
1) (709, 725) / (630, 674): 1.18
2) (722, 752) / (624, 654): 1.43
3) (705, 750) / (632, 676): 1.16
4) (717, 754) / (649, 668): 1.05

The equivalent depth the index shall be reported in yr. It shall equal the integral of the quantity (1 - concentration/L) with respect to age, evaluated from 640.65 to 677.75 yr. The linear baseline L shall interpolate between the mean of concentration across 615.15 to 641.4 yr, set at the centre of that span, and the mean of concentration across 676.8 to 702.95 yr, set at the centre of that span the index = -3.9 yr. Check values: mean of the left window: 1.12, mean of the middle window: 1.6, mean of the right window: 1.78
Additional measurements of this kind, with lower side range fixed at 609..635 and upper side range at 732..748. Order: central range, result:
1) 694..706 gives -0.7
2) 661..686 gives -5.0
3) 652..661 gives -1.8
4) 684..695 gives -1.9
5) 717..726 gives -0.3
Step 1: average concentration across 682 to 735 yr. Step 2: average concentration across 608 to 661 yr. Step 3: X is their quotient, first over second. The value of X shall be 1.3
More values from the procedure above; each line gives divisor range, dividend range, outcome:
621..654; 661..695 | 1.43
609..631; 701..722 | 1.27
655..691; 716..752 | 0.99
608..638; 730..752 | 1.41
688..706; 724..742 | 1.02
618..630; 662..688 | 1.47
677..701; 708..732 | 0.95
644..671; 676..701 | 1.10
